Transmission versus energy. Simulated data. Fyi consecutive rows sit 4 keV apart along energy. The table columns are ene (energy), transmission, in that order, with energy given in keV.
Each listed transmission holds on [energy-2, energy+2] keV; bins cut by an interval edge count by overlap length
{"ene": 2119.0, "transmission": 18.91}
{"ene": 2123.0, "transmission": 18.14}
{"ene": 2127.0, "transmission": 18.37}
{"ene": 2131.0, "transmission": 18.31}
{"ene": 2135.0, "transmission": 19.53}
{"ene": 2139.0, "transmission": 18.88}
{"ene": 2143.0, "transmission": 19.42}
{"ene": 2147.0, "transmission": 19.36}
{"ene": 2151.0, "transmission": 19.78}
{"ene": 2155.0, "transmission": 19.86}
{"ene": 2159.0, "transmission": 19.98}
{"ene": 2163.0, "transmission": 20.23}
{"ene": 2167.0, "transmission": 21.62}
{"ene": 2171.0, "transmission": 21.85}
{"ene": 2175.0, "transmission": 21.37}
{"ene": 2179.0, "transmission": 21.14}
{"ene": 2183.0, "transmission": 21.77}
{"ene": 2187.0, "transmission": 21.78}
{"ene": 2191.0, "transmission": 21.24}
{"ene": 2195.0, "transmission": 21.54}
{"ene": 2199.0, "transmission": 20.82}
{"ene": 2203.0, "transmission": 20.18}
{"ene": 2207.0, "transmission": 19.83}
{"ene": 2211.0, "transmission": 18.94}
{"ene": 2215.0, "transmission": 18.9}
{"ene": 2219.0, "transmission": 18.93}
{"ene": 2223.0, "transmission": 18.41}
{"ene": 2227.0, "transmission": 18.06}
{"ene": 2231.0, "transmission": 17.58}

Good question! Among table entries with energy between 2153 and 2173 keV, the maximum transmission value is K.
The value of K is 21.85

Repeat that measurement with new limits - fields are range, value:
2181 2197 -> 21.78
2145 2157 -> 19.86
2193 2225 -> 21.54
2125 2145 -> 19.53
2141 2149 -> 19.42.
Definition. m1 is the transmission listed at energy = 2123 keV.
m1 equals 18.14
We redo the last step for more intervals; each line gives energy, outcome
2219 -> 18.93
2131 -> 18.31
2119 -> 18.91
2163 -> 20.23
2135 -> 19.53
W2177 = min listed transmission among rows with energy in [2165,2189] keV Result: 21.14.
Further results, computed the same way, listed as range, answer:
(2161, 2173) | 20.23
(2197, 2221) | 18.9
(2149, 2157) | 19.78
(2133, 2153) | 18.88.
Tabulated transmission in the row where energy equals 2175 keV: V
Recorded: 21.37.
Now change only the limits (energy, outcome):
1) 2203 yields 20.18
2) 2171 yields 21.85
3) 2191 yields 21.24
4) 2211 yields 18.94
